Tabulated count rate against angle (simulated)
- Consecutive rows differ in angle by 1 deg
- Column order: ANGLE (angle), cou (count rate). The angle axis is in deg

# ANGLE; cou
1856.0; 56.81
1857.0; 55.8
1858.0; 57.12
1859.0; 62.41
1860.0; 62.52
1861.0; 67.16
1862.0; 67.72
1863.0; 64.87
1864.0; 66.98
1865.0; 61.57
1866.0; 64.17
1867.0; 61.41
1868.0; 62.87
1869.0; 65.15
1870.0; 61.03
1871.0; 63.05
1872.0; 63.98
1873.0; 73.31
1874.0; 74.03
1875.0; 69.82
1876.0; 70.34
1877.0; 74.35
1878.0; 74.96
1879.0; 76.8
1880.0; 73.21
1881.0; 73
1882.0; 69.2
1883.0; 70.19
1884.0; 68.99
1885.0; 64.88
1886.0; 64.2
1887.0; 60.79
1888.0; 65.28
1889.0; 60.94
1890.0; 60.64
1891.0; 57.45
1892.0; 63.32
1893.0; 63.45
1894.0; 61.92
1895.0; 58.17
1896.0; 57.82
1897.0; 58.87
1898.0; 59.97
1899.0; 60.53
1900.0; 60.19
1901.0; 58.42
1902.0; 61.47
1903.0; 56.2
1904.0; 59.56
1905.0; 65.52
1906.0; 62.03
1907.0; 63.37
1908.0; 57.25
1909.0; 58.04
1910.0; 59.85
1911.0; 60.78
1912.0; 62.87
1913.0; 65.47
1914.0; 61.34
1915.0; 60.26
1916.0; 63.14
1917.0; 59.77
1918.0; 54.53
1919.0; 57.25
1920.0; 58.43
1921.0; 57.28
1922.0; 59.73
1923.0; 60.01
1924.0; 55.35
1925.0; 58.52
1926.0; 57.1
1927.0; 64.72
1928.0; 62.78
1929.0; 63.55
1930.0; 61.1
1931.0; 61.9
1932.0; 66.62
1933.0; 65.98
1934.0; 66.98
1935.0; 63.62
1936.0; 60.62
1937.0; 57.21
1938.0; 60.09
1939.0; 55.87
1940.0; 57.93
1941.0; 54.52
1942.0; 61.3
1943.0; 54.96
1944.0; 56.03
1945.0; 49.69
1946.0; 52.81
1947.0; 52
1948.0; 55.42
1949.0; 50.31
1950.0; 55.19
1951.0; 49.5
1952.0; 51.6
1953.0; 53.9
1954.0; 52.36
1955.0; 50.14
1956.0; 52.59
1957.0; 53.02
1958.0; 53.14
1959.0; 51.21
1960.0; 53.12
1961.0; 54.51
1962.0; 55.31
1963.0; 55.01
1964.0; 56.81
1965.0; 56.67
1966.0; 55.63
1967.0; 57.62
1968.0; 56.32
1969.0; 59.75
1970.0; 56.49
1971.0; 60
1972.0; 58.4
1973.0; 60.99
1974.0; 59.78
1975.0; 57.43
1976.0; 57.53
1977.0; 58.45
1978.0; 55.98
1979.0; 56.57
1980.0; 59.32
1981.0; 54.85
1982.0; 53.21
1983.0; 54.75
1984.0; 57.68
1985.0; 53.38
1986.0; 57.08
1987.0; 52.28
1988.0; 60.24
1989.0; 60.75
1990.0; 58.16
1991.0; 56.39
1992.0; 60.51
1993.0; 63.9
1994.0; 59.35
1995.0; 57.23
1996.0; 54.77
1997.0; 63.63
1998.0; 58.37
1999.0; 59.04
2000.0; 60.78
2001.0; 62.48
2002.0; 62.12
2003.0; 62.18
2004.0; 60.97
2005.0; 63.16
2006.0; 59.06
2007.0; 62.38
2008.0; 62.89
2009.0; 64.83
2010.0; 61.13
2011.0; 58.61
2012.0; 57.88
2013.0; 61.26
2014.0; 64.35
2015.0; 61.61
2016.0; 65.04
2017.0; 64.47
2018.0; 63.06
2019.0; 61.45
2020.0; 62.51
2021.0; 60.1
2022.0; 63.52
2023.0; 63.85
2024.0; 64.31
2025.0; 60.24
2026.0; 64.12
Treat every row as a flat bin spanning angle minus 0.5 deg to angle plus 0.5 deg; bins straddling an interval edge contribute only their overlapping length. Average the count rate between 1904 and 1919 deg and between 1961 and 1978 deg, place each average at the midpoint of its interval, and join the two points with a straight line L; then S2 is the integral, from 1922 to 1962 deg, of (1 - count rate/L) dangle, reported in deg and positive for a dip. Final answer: 1.5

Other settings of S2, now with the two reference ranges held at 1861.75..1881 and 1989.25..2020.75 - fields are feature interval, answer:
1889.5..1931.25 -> 3.6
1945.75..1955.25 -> 1.7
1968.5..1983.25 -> 1.2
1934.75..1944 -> 0.9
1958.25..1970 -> 1.4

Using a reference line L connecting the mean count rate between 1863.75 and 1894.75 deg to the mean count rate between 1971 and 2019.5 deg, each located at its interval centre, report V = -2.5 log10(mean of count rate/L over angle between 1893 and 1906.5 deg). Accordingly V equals 0.087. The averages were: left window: 66.4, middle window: 60.2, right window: 59.6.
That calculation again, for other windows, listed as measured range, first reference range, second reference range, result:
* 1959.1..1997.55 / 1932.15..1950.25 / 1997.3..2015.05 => 0.04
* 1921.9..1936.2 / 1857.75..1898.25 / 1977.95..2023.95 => 0.02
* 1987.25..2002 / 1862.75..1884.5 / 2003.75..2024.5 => 0.06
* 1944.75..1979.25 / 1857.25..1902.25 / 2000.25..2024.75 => 0.15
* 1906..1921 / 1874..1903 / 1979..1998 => 0.05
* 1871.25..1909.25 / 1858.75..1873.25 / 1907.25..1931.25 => -0.04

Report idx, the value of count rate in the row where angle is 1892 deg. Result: 63.32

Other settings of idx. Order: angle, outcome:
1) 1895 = 58.17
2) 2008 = 62.89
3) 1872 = 63.98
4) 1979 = 56.57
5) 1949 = 50.31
